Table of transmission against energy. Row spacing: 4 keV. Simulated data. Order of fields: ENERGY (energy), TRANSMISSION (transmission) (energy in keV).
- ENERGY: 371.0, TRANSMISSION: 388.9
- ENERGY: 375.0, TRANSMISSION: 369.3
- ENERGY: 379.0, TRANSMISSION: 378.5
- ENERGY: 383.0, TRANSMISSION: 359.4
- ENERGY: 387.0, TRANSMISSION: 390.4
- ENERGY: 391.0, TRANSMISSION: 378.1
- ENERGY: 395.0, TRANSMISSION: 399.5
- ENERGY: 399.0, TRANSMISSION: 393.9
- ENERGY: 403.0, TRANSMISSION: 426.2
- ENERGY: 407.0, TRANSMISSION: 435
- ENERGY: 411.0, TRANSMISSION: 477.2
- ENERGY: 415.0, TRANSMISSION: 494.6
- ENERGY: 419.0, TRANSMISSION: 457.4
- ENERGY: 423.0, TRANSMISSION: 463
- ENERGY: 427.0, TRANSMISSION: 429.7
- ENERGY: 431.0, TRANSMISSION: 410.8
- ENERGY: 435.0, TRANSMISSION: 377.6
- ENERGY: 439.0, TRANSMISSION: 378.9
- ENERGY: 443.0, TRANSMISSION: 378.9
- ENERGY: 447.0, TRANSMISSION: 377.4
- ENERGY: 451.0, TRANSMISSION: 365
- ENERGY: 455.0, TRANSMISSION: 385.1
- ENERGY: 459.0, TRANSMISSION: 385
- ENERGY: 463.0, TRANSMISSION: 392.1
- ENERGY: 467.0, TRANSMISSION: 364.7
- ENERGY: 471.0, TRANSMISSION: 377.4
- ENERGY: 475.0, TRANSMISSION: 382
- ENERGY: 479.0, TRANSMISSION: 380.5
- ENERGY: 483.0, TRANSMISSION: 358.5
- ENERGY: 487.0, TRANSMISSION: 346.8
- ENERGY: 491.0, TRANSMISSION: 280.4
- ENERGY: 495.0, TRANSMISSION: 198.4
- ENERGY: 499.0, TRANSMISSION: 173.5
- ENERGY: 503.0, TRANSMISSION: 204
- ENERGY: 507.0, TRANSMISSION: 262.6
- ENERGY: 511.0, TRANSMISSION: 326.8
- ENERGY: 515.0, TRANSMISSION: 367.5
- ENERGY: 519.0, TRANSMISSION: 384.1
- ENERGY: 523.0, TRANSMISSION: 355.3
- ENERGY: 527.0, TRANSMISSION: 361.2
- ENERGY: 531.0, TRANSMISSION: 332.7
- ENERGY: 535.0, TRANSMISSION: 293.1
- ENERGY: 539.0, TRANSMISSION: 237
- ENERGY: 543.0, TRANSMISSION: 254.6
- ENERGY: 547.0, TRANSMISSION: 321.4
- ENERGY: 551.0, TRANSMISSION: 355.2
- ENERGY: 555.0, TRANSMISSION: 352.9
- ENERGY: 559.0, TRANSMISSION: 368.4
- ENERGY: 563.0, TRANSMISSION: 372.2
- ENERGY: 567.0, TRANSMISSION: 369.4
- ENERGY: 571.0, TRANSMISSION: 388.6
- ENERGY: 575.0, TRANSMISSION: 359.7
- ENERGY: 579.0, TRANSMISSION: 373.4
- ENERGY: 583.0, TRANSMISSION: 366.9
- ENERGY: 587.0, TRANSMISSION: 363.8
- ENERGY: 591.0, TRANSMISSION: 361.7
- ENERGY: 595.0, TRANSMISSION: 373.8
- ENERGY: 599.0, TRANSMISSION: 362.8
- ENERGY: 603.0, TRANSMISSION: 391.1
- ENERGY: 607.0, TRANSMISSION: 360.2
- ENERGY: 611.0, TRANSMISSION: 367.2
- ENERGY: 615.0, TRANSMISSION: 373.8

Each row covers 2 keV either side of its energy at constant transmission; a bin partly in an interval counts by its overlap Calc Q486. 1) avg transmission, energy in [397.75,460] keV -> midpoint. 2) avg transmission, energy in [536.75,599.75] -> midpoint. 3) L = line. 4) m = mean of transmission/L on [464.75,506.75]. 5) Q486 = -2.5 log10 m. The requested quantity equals 0.26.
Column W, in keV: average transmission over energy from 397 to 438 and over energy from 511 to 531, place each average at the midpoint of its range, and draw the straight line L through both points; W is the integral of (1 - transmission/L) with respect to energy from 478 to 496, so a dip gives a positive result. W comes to 3.3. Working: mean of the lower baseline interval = 435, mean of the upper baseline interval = 360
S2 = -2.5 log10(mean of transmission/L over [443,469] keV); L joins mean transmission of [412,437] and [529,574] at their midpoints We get 0.10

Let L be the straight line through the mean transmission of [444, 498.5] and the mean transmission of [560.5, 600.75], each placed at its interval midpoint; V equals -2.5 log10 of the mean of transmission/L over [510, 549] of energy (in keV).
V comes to 0.12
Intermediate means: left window 349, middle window 323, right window 369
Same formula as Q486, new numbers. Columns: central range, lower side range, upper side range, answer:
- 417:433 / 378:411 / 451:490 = -0.13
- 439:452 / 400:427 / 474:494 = 0.08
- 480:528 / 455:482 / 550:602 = 0.24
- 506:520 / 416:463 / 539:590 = 0.10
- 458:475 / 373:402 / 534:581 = -0.05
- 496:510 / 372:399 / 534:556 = 0.41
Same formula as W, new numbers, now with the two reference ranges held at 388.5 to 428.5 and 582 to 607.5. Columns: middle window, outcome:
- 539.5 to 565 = 3.48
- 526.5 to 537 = 1.80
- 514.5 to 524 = 0.61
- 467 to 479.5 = 1.05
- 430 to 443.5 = 1.25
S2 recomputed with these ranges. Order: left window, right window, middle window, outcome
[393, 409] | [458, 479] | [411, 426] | -0.16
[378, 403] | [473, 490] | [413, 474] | -0.08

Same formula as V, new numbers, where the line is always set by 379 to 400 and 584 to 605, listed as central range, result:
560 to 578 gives 0.00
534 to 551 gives 0.29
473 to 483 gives 0.00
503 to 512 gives 0.36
